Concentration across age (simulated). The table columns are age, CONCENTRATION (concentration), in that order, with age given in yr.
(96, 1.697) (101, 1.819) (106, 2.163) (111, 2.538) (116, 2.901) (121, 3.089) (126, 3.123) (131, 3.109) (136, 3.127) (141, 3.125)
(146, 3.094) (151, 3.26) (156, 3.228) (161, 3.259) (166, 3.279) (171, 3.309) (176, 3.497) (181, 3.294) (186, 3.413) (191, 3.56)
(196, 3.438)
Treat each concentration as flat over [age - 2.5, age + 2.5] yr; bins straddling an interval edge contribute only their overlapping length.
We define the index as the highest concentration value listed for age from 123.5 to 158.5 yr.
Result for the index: 3.26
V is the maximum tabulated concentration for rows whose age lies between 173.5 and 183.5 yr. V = 3.497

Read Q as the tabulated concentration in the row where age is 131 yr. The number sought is 3.109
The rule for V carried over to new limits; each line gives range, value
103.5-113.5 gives 2.538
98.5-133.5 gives 3.123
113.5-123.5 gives 3.089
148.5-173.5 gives 3.309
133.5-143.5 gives 3.127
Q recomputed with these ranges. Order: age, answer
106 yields 2.163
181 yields 3.294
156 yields 3.228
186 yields 3.413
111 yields 2.538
